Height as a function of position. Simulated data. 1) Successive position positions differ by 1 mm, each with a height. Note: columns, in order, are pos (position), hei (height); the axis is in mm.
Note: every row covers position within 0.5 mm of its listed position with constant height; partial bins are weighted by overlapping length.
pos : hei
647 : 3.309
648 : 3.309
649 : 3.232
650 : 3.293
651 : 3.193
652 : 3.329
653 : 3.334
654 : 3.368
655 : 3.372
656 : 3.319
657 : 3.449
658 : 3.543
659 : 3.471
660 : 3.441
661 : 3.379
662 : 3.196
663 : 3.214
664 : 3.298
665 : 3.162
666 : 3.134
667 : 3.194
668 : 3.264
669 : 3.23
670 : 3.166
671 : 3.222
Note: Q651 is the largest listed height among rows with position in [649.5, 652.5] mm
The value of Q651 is 3.329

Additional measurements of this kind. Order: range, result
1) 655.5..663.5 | 3.543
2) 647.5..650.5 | 3.309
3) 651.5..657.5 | 3.449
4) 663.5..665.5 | 3.298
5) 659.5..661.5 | 3.441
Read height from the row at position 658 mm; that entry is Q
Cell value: 3.543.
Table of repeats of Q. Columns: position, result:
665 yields 3.162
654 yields 3.368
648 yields 3.309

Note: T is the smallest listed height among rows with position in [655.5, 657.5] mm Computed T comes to 3.319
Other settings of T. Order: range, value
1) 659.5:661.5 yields 3.379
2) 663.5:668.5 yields 3.134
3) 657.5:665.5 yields 3.162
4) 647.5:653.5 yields 3.193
